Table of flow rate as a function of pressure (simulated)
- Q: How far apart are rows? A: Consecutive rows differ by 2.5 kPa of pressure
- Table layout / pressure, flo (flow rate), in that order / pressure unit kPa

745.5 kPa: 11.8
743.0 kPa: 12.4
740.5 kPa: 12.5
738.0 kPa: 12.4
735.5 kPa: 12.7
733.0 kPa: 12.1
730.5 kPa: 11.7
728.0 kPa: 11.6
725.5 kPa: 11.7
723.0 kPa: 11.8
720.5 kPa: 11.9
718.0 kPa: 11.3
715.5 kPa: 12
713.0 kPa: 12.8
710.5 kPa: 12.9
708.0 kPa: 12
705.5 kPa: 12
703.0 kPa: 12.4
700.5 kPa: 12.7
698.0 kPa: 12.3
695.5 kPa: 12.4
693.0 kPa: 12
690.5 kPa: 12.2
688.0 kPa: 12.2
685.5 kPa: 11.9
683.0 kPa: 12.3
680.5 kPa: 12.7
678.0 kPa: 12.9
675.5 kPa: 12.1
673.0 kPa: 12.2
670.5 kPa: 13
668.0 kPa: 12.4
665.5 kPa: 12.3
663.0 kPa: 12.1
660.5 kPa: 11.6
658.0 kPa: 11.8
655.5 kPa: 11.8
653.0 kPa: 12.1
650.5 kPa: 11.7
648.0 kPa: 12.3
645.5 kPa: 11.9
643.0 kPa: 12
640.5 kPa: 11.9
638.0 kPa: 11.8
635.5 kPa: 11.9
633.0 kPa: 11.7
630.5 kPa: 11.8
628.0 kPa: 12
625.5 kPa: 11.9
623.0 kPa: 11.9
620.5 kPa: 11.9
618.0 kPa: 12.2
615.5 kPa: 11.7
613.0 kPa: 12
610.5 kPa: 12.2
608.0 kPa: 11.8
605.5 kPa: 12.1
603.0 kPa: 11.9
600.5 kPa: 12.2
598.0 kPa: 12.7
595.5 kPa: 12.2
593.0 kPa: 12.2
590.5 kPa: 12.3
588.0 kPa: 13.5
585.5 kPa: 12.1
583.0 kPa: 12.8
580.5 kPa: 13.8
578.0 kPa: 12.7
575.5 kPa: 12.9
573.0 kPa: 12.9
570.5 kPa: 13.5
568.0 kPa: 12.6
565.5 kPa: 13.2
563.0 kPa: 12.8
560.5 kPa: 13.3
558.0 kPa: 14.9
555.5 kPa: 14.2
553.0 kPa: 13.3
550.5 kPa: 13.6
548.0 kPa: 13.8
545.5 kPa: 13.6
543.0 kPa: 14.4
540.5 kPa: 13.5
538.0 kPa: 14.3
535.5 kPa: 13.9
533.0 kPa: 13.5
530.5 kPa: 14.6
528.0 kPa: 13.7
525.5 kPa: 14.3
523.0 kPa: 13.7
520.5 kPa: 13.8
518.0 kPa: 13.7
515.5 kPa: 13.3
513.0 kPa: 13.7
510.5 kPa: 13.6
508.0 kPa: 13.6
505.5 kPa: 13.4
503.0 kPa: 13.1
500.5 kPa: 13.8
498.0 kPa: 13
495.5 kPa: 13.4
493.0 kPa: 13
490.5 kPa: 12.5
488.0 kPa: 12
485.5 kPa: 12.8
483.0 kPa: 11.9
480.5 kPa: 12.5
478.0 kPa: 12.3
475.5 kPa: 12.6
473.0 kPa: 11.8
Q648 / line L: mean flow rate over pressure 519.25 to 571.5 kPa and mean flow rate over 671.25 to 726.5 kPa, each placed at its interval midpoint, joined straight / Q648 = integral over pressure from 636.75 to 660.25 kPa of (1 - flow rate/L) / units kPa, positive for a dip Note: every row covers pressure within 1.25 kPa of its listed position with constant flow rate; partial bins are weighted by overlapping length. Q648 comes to 1.50 kPa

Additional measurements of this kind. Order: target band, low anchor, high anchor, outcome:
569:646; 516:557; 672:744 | 5.30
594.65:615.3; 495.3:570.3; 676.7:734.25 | 1.46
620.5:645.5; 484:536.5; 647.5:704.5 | 1.33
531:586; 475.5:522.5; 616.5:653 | -3.92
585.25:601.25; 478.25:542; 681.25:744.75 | 0.49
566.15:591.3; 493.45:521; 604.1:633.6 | -0.89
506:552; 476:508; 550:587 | -2.73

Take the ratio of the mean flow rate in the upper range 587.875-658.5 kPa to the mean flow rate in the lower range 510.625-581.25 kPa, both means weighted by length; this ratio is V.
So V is 0.9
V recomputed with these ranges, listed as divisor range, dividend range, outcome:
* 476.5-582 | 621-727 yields 0.90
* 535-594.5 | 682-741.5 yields 0.91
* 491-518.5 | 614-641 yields 0.89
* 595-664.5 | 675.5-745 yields 1.02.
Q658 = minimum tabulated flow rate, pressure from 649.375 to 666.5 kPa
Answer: 11.6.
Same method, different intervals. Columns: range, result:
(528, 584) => 12.6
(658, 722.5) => 11.3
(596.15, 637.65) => 11.7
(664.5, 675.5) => 12.1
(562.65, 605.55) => 11.9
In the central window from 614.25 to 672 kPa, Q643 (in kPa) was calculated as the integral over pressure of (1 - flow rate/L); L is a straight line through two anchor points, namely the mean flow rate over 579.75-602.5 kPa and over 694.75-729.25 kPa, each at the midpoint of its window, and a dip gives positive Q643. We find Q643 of 1.88 kPa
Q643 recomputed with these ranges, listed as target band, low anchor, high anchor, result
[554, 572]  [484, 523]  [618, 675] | -1.1 kPa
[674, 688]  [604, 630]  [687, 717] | -0.1 kPa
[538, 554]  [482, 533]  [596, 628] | -1.1 kPa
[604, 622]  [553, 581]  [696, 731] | 1.3 kPa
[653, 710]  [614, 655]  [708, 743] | -1.1 kPa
